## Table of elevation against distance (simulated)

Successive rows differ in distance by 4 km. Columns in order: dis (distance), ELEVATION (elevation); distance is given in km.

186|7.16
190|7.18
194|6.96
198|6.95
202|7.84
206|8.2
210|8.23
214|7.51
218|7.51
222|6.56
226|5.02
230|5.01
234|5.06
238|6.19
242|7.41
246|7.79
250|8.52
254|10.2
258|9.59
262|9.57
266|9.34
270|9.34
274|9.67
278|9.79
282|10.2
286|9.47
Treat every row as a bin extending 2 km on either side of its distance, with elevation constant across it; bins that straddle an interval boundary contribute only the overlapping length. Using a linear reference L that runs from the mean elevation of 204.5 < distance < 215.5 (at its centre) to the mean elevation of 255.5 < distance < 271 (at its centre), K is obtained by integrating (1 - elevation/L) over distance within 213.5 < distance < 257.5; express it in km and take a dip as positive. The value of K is 8.5 km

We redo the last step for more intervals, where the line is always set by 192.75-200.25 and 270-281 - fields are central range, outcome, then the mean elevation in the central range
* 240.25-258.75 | 0.4 km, 8.66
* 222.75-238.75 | 5.5 km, 5.35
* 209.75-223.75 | 0.5 km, 7.37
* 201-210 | -1.0 km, 8.09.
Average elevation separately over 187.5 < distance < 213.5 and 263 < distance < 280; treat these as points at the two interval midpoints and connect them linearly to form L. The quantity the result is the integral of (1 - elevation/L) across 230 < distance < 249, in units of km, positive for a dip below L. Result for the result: 4.7 km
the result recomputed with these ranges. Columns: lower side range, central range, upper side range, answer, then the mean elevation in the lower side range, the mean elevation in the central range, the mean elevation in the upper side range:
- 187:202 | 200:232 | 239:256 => 2.6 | 7.15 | 6.99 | 8.35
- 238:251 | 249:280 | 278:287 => -2.7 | 7.6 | 9.53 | 9.87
